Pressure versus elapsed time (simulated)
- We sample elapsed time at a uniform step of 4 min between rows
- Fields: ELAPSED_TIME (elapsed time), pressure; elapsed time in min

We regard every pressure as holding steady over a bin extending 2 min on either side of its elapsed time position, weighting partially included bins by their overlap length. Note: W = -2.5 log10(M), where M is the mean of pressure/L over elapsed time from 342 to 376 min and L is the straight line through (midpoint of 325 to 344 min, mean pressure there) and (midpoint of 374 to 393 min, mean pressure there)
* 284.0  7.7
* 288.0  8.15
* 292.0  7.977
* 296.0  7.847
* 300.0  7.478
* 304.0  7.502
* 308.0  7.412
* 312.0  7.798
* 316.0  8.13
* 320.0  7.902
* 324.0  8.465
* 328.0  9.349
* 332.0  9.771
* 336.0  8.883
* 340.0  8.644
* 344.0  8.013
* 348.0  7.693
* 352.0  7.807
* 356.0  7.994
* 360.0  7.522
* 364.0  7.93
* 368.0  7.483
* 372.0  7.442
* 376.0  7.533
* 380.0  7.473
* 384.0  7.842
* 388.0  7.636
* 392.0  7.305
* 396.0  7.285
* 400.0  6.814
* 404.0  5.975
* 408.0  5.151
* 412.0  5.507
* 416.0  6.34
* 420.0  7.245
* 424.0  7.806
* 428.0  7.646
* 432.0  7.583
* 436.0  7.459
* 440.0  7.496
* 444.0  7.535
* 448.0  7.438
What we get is 0.08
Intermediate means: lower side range 9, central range 7.72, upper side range 7.57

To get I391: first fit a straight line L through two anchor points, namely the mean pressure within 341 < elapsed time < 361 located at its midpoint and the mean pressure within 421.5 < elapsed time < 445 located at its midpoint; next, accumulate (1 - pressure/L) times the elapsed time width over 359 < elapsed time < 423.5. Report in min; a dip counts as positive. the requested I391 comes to 5.7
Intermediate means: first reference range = 7.86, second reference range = 7.58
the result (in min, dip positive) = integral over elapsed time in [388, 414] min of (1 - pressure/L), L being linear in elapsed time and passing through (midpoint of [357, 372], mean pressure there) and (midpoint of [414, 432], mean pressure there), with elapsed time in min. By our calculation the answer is 3.5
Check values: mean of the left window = 7.64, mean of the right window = 7.3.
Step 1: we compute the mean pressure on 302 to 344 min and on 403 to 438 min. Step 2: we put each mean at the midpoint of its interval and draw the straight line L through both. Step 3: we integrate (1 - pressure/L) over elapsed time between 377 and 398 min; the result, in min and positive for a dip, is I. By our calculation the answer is -0.6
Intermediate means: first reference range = 8.37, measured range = 7.51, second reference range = 6.77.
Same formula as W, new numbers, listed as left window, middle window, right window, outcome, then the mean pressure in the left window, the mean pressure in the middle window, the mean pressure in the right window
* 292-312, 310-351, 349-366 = -0.098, 7.63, 8.45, 7.81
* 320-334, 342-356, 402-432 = 0.074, 9.01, 7.86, 6.59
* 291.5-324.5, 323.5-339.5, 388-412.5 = -0.219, 7.8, 9.13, 6.5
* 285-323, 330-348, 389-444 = -0.155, 7.81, 8.7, 6.93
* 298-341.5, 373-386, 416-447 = 0.035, 8.3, 7.6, 7.46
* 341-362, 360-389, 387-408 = -0.043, 7.85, 7.61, 6.8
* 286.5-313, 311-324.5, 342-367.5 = -0.041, 7.73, 8.05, 7.81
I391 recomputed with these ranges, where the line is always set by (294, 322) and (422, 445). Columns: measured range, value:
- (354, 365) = -0.2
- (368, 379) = 0.2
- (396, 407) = 1.7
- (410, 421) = 1.9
